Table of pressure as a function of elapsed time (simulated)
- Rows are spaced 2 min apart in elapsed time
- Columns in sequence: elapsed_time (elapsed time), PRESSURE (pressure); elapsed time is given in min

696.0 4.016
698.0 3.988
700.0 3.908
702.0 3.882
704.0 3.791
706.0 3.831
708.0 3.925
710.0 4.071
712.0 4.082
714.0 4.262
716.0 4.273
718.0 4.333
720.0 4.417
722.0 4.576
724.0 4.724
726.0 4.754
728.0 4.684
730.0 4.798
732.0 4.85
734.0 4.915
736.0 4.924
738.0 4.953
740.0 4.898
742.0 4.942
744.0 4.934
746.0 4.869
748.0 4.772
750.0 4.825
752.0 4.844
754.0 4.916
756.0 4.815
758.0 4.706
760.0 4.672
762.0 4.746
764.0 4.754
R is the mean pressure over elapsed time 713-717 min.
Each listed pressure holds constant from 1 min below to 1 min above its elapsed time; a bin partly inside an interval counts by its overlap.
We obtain 4.27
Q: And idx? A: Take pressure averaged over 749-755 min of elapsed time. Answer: 4.86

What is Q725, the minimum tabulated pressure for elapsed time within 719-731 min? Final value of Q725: 4.417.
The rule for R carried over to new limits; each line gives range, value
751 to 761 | 4.79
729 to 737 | 4.87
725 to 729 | 4.72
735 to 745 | 4.93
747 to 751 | 4.8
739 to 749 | 4.88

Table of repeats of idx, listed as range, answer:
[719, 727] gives 4.62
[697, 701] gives 3.95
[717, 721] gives 4.38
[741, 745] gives 4.94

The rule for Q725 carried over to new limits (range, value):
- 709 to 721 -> 4.071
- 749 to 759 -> 4.706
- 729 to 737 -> 4.798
